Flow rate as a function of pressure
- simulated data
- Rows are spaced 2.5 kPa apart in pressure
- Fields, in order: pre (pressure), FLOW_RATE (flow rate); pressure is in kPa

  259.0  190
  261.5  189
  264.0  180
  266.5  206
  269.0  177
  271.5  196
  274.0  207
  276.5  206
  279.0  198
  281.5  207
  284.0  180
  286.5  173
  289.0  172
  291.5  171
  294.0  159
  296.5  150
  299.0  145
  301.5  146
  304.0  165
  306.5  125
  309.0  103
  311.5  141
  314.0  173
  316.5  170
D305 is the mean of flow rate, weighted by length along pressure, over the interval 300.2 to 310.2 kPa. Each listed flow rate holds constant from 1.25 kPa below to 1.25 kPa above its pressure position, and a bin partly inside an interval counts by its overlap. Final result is 135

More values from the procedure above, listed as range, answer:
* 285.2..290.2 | 173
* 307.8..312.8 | 123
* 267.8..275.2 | 193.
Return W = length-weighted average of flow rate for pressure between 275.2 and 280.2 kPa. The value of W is 202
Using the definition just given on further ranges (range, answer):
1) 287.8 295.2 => 167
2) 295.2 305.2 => 151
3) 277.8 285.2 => 195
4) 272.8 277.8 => 206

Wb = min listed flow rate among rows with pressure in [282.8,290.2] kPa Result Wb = 172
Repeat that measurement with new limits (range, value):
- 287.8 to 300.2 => 145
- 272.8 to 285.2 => 180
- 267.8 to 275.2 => 177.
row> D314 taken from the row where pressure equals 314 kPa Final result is 173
